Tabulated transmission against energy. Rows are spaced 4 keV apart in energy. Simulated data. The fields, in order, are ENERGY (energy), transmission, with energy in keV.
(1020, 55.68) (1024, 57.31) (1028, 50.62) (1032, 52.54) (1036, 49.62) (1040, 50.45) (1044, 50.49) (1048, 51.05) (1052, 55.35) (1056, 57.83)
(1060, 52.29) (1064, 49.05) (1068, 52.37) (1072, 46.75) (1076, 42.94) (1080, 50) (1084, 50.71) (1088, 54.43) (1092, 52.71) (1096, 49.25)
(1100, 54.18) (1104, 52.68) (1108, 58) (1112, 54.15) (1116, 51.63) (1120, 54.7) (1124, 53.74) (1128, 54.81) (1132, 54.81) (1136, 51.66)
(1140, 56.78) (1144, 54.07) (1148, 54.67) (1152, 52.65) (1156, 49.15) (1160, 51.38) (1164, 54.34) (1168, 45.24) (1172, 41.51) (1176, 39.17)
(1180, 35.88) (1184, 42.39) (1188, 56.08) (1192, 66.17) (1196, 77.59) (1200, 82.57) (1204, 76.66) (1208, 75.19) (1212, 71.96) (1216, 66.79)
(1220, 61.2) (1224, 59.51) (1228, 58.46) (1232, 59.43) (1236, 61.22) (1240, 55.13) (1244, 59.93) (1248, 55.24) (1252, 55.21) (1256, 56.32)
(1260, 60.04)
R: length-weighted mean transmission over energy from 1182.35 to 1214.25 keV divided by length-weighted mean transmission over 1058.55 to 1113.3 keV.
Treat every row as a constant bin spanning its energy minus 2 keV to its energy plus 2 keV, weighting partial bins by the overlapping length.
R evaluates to 1.34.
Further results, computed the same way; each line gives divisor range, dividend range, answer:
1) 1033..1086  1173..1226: 1.22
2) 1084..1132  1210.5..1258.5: 1.12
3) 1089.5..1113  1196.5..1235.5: 1.27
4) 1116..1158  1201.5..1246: 1.20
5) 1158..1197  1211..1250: 1.21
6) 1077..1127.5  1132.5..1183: 0.93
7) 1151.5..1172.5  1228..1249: 1.18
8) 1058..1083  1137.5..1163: 1.09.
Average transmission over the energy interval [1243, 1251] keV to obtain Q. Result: 57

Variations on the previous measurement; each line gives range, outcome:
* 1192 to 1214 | 75.8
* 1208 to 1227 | 65.6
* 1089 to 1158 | 53.5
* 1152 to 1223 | 58.3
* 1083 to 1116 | 53.2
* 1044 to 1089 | 51.1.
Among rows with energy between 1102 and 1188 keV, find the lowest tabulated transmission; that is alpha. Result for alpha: 35.88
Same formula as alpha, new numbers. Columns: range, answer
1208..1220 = 61.2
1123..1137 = 51.66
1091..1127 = 49.25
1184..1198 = 42.39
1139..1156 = 49.15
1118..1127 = 53.74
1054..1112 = 42.94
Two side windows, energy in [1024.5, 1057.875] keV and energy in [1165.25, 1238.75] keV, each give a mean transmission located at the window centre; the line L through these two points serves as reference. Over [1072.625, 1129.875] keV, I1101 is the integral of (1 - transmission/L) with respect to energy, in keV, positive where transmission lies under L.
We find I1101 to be 3.0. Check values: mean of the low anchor 52.5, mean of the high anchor 59.7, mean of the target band 52.3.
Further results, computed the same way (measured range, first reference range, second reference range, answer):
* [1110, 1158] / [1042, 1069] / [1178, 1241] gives 3.6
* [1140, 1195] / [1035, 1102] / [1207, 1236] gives 8.6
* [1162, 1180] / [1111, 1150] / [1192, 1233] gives 5.1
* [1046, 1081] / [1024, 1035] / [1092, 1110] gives 1.3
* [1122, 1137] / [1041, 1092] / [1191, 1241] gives 1.1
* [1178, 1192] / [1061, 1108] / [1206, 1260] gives 2.4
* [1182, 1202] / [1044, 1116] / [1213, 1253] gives -2.5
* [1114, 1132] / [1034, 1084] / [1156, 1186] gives -2.5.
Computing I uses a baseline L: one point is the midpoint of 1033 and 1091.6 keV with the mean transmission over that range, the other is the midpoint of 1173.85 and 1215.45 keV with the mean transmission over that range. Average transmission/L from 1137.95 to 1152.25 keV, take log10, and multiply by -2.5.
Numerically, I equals 0.07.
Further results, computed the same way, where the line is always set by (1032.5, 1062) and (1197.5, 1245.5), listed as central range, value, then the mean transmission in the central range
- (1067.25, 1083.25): 0.142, 47.9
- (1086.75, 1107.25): 0.067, 52.9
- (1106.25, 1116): 0.043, 55.1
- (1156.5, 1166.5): 0.179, 51.9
